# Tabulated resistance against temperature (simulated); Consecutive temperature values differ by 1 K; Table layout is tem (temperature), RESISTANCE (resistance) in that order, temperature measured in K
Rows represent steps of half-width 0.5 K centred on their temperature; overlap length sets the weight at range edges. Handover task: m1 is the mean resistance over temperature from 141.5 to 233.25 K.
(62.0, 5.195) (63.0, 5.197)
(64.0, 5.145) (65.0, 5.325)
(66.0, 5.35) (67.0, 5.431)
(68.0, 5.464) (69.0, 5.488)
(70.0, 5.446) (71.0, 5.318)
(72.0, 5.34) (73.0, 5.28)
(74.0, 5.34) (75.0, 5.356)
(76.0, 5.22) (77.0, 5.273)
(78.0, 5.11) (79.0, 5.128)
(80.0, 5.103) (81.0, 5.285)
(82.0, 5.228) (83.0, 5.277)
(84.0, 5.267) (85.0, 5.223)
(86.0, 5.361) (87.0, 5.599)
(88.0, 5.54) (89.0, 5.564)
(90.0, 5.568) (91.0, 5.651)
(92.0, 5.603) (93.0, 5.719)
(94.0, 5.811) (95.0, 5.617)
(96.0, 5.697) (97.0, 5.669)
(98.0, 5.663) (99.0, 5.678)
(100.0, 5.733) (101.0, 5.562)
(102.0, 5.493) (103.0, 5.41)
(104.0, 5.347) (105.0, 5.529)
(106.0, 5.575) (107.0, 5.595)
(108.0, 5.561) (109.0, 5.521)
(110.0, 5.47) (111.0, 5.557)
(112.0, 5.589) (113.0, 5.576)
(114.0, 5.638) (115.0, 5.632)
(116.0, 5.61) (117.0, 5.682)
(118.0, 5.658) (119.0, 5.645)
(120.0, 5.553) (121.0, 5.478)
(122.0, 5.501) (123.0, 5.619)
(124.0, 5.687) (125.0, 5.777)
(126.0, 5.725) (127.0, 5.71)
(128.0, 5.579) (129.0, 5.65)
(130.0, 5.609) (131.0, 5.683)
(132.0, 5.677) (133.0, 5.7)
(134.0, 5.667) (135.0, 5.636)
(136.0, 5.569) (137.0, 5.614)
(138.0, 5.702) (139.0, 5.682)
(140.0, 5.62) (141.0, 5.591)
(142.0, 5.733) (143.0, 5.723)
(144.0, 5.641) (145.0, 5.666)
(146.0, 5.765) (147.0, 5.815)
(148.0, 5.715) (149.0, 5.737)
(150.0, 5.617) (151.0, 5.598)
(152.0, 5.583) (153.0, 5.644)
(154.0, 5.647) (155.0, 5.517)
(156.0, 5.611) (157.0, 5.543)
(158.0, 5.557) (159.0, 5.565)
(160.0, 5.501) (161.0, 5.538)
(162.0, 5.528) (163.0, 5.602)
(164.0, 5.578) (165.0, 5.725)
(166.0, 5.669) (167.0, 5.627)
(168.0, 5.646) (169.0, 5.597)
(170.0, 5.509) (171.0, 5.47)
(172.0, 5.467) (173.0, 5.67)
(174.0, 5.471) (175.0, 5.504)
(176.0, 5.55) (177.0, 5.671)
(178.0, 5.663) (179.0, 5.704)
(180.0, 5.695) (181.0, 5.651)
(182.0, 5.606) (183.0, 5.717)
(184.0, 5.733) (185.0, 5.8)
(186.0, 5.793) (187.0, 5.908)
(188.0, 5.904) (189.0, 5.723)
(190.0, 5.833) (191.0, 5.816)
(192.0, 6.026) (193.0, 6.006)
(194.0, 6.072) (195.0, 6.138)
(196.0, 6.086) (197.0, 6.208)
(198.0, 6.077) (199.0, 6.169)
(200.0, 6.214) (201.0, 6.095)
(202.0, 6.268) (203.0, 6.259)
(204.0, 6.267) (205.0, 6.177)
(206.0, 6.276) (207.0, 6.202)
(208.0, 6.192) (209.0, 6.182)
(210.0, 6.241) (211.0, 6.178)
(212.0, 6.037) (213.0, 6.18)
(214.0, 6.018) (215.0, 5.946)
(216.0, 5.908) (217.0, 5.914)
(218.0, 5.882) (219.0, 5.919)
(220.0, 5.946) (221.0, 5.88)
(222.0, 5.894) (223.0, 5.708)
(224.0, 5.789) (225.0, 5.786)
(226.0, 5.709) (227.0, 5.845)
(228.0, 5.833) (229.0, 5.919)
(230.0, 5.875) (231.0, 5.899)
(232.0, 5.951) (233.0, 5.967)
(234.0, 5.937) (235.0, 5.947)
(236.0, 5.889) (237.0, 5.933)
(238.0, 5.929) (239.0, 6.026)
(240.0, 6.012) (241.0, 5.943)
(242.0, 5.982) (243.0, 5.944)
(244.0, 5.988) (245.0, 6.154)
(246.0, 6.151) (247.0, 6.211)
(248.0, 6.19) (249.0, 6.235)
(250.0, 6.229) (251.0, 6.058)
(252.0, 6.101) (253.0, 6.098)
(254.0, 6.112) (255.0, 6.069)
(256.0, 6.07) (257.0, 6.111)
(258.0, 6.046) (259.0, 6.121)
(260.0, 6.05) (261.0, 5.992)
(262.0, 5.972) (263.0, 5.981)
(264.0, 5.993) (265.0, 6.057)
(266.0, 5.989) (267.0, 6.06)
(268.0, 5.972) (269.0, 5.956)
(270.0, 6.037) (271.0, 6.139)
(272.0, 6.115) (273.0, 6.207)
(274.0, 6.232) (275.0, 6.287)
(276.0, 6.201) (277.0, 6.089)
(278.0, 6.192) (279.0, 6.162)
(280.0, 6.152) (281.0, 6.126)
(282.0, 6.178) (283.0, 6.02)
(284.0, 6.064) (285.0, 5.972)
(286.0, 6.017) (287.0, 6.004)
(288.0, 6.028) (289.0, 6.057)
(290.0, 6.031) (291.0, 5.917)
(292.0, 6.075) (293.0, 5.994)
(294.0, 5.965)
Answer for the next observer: 5.82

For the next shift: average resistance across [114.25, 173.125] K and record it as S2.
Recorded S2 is 5.63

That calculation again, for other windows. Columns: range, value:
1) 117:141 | 5.64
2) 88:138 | 5.61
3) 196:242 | 6.01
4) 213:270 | 5.99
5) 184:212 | 6.07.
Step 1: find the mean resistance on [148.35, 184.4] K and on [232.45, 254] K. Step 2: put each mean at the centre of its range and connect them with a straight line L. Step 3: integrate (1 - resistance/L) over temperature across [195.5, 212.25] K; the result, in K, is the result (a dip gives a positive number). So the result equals -1.1 K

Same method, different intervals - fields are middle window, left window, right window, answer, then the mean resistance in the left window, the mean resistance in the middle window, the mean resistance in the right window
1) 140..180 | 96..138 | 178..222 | 1.31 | 5.61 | 5.62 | 5.99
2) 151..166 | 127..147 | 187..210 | 0.59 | 5.66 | 5.58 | 6.1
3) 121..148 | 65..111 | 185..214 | 0.25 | 5.45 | 5.66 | 6.08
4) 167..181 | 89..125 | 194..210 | 0.98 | 5.6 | 5.59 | 6.19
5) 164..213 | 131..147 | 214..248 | -0.61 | 5.67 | 5.89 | 5.93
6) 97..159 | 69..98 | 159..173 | -1.31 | 5.42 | 5.62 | 5.58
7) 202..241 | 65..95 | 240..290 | -0.45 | 5.39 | 5.99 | 6.08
